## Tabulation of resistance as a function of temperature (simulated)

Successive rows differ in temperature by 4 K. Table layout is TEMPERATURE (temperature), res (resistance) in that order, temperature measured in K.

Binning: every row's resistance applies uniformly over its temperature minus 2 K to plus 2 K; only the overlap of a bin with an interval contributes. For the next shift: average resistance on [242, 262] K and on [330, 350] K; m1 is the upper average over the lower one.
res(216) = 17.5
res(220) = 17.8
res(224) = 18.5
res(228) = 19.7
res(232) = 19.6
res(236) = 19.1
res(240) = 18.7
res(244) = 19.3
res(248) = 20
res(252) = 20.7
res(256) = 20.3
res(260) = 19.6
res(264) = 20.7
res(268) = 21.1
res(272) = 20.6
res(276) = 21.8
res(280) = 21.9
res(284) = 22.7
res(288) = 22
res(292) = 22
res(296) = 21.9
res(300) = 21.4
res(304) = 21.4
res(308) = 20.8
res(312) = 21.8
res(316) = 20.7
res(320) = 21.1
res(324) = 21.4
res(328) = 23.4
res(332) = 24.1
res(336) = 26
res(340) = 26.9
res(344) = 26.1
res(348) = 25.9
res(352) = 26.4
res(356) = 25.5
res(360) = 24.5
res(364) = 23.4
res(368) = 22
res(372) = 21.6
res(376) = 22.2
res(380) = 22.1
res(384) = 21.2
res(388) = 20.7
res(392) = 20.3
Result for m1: 1.3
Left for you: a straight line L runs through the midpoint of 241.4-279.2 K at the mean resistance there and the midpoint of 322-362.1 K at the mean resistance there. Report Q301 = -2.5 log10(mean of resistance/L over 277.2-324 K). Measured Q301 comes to 0.05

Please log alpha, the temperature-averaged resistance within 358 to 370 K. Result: 23.3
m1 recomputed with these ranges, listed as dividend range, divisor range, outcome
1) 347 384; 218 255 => 1.22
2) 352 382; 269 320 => 1.08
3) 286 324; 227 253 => 1.10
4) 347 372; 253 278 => 1.18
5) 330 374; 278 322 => 1.15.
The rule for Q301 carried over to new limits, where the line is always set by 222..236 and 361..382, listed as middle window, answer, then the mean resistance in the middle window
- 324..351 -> -0.16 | 25.1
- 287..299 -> -0.06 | 21.9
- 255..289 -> -0.05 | 21.2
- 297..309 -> -0.02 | 21.3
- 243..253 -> -0.02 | 20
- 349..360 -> -0.17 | 25.7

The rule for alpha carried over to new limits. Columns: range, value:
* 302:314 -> 21.3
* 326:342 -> 25.1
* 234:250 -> 19.3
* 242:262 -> 20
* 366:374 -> 21.8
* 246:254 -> 20.4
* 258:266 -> 20.1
